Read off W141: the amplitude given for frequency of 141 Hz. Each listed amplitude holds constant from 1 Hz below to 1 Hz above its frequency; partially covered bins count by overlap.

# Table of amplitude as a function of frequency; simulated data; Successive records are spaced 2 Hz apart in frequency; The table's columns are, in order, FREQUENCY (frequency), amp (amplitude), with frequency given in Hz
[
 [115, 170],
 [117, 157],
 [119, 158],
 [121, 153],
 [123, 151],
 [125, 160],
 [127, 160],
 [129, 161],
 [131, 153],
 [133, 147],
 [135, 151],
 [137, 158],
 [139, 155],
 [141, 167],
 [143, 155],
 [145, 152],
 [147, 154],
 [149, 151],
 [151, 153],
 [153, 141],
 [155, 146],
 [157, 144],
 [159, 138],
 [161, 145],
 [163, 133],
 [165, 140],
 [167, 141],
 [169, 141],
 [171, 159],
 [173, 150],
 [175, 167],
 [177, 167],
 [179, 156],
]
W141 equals 167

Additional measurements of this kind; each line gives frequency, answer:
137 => 158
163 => 133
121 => 153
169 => 141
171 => 159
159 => 138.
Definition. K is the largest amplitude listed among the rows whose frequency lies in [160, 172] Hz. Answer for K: 159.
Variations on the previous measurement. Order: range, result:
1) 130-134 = 153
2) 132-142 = 167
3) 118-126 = 160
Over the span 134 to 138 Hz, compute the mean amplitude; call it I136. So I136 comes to 154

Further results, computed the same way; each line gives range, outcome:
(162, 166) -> 136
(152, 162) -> 143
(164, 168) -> 140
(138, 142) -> 161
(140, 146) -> 158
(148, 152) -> 152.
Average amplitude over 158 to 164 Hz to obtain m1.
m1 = 139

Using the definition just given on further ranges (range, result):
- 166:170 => 141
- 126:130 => 160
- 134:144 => 157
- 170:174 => 154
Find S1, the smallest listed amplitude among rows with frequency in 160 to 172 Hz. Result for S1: 133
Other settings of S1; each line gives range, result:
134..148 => 151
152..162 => 138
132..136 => 147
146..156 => 141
